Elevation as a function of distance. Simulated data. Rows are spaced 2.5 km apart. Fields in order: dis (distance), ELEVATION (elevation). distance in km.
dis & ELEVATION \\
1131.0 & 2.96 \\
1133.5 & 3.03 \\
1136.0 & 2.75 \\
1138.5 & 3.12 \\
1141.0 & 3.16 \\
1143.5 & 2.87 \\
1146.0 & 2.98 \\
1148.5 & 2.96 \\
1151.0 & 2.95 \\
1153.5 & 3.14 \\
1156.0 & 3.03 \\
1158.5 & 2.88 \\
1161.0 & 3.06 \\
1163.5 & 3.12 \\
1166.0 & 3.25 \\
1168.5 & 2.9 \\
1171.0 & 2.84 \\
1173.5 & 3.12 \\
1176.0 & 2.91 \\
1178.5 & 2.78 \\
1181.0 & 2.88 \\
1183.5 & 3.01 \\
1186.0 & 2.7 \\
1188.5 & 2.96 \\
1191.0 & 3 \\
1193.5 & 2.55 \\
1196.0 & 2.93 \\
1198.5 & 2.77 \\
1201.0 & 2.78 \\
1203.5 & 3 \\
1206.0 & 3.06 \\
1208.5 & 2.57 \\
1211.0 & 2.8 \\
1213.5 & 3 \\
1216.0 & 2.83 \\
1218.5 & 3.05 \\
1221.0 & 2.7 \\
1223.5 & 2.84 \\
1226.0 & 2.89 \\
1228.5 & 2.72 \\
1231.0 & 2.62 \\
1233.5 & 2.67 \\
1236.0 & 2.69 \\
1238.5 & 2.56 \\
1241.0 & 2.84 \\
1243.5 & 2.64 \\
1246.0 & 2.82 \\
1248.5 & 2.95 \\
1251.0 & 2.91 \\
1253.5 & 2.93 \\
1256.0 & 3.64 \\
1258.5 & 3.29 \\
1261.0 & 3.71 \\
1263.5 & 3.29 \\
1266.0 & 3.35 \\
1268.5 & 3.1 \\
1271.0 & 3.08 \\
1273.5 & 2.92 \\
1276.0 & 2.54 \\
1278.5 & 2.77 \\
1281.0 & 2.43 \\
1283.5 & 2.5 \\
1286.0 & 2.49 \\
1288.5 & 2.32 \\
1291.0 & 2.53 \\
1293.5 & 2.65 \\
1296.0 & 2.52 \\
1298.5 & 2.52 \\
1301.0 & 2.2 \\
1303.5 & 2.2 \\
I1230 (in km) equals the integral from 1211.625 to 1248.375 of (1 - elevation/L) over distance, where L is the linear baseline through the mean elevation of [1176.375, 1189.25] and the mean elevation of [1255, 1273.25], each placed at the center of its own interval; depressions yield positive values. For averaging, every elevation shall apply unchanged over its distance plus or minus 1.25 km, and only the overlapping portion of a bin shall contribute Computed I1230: 4.07 km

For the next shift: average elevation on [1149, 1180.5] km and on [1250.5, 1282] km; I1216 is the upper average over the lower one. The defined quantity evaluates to 1.03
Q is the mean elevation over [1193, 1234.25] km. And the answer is 2.82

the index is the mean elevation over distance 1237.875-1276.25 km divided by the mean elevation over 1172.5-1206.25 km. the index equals 1.06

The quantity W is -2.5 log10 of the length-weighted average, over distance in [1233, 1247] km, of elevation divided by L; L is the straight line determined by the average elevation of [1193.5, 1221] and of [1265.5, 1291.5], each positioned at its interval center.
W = 0.035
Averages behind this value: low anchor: 2.86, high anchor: 2.72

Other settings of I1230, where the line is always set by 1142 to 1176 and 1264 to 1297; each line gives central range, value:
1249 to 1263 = -2.5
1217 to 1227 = 0.0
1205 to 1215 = 0.1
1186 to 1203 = 0.5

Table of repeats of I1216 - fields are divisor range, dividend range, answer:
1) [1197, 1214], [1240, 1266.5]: 1.10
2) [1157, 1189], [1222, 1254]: 0.94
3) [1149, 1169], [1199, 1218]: 0.94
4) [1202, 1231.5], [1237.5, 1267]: 1.08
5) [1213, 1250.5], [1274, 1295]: 0.91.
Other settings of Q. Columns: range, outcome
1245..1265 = 3.2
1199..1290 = 2.87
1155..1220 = 2.91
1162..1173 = 3.03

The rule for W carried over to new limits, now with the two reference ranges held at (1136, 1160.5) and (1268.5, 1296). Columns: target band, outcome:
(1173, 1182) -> 0.005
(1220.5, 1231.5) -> 0.009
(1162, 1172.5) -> -0.030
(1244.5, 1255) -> -0.072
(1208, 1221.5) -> -0.010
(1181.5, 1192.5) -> -0.004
